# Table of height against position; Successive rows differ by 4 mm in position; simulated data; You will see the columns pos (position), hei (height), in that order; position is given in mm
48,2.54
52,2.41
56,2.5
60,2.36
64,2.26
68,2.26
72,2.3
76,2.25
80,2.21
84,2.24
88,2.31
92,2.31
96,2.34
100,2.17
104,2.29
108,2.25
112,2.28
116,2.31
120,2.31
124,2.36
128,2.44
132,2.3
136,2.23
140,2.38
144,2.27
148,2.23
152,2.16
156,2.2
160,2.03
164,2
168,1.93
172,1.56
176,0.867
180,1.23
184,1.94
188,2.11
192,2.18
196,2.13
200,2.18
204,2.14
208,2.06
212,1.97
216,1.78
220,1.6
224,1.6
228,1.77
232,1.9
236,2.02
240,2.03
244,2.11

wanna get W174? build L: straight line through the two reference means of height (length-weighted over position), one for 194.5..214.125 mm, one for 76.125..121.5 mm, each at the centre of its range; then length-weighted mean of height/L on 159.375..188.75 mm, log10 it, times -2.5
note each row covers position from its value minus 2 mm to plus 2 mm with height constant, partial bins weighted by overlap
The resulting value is 0.27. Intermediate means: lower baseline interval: 2.27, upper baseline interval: 2.09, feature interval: 1.68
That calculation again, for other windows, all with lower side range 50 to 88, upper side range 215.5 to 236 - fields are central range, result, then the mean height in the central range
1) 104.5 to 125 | -0.07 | 2.3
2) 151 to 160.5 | -0.07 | 2.14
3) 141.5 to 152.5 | -0.10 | 2.24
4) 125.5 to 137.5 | -0.12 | 2.33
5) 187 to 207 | -0.16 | 2.15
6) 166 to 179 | 0.33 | 1.44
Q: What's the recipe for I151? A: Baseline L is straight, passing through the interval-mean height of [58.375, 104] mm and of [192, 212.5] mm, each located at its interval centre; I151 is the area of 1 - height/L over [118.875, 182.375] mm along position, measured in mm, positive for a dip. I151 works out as 4.62 mm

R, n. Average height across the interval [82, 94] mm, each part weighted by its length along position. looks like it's 2.29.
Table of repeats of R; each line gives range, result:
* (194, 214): 2.1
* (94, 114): 2.27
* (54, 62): 2.43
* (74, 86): 2.23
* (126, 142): 2.34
